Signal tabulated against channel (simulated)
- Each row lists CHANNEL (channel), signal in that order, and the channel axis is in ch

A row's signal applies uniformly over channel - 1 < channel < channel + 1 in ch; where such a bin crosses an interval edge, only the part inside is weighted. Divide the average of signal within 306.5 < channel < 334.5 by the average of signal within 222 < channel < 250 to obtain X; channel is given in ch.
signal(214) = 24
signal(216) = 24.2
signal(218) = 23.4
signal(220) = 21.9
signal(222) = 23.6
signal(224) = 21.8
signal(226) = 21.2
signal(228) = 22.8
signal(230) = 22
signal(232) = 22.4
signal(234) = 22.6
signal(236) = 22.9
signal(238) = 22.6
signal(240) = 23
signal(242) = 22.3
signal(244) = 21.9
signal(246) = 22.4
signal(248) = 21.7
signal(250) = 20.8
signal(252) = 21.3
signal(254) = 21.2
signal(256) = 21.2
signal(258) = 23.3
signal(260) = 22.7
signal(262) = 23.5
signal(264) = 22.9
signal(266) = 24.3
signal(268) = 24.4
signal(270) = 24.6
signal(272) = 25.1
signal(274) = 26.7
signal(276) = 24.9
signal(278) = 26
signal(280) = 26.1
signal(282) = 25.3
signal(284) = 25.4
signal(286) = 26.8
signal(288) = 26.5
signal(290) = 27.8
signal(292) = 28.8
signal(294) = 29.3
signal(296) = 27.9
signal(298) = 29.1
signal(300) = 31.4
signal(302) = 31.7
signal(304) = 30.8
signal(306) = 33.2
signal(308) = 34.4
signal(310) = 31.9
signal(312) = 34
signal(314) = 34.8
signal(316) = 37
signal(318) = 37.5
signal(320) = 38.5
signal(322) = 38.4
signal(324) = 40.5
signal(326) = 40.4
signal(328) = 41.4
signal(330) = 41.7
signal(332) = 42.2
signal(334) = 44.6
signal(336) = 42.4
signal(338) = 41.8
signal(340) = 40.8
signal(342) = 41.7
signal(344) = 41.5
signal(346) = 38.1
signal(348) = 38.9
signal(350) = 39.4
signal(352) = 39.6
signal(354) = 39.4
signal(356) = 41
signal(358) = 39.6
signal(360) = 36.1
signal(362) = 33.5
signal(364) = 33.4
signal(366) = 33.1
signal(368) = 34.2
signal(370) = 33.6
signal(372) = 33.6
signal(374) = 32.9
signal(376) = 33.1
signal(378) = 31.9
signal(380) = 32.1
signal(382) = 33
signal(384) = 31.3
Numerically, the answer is 1.7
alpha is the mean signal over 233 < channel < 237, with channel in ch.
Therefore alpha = 22.8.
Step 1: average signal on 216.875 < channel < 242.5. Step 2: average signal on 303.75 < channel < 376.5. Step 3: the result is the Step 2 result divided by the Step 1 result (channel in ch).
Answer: 1.67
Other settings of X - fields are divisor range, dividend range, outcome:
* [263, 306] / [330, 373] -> 1.42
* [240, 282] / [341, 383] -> 1.55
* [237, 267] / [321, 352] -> 1.83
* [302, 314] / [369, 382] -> 1.00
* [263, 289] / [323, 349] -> 1.63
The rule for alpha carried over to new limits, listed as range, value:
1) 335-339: 42.1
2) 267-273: 24.7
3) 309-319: 35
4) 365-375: 33.5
